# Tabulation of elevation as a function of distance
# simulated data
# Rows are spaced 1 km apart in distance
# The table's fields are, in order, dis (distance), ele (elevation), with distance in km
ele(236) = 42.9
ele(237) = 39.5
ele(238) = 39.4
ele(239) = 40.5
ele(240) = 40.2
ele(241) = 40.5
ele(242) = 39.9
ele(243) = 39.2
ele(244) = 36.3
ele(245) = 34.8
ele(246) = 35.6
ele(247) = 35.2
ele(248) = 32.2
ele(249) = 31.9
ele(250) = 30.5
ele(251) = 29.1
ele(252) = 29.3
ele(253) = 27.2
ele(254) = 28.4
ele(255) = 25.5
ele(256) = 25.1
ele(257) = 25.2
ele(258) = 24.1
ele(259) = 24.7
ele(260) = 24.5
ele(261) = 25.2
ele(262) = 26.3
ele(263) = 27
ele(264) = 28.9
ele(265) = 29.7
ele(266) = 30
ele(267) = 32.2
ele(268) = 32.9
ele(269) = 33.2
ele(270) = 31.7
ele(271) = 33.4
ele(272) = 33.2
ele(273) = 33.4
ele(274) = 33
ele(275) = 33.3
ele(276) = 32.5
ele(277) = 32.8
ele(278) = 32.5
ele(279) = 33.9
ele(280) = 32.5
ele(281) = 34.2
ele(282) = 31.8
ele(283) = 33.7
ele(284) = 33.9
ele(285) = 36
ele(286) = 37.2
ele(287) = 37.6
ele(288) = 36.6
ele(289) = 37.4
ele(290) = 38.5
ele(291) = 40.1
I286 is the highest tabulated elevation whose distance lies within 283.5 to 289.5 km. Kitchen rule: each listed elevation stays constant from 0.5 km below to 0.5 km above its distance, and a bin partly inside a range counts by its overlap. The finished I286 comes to 37.6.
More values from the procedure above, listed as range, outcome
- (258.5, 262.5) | 26.3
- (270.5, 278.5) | 33.4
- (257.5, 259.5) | 24.7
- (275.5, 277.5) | 32.8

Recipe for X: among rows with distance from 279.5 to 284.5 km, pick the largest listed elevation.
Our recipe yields 34.2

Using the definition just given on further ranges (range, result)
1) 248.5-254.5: 31.9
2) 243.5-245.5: 36.3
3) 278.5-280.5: 33.9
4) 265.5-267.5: 32.2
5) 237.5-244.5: 40.5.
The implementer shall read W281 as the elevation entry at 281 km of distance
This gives 34.2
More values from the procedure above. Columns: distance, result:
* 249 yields 31.9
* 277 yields 32.8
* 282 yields 31.8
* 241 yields 40.5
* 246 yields 35.6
